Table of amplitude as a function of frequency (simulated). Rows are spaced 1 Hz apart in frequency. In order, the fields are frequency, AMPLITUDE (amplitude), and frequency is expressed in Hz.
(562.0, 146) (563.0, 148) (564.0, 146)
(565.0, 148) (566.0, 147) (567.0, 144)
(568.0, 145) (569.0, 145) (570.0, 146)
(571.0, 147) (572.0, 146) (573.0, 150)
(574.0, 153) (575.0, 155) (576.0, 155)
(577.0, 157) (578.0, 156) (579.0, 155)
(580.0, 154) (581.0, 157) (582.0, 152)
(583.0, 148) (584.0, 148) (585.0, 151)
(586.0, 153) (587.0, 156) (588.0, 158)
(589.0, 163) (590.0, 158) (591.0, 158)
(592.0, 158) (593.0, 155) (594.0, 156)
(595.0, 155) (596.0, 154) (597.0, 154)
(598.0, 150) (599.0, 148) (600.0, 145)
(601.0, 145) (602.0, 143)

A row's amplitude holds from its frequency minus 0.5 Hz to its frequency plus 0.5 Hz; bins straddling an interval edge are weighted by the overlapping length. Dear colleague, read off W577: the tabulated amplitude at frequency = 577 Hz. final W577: 157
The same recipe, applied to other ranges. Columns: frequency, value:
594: 156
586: 153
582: 152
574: 153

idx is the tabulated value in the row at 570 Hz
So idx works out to 146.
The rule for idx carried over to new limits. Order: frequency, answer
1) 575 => 155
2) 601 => 145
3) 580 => 154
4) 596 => 154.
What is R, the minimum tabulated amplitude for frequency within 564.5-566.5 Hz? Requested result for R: 147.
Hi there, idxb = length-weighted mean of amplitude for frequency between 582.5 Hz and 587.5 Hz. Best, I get 151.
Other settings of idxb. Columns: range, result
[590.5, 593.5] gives 157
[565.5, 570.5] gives 145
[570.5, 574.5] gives 149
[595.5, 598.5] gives 153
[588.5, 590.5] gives 160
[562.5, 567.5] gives 147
